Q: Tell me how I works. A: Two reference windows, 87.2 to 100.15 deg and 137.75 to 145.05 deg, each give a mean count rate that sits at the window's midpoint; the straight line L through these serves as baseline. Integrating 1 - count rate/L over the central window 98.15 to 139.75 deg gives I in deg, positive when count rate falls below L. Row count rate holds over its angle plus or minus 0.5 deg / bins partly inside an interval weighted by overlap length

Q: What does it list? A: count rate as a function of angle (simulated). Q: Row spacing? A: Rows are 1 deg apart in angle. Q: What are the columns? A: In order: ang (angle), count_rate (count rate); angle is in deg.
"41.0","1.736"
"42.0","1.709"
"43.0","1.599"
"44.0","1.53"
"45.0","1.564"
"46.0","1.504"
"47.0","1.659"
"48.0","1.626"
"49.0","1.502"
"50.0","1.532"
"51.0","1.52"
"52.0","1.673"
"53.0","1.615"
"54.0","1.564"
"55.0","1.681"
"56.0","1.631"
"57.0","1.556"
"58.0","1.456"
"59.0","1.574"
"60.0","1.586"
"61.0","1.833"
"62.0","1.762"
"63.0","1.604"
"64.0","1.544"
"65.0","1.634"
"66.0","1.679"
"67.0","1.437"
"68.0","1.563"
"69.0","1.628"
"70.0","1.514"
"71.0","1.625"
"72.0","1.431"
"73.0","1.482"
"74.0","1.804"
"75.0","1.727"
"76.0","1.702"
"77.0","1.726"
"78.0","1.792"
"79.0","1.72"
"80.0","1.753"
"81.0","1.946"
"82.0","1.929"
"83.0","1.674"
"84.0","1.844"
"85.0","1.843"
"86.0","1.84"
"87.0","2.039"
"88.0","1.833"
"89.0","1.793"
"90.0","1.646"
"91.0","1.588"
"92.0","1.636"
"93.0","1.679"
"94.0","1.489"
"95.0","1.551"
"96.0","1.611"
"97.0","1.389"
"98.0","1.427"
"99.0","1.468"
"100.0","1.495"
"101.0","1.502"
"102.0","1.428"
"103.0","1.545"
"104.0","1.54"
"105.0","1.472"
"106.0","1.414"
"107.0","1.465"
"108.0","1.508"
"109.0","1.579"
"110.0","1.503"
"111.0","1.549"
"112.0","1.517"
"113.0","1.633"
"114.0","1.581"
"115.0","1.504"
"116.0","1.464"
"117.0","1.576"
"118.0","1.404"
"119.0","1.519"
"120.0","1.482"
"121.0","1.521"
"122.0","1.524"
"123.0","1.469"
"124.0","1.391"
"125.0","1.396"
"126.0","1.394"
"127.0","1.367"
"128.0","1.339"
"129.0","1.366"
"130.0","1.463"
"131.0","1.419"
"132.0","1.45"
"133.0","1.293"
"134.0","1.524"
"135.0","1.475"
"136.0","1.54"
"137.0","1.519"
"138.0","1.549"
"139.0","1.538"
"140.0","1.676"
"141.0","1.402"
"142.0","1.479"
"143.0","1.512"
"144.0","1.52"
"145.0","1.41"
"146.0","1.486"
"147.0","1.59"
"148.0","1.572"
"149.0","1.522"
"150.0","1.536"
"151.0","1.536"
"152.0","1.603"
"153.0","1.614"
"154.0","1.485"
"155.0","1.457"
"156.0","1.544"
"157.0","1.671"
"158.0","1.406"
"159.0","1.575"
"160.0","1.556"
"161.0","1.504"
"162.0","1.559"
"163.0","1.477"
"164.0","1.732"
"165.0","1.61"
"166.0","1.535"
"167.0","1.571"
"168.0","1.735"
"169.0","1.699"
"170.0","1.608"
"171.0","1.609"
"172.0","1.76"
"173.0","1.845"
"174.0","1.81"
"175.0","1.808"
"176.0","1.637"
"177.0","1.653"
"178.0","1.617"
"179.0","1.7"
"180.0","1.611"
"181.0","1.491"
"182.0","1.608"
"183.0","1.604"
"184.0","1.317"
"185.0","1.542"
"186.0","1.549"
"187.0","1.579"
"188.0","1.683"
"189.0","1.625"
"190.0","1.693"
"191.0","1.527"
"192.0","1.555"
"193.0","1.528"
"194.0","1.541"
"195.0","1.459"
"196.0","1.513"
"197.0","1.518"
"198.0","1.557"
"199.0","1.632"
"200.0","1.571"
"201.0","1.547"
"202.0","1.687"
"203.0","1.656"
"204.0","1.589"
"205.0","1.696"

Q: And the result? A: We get 2.0 deg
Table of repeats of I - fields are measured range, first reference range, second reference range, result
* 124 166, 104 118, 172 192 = 1.8 deg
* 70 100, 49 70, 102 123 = -2.4 deg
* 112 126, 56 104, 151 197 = 1.1 deg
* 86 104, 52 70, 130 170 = -0.2 deg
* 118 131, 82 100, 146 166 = 1.4 deg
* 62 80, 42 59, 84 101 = -0.2 deg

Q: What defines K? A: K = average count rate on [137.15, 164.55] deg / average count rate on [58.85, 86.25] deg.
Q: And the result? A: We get 0.9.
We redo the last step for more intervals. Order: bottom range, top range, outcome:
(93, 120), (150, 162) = 1.02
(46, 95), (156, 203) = 0.96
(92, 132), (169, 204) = 1.08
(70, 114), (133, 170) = 0.95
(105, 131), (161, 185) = 1.10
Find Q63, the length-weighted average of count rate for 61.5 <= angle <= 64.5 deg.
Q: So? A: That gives 1.64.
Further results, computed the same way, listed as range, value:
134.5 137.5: 1.51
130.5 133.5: 1.39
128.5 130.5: 1.41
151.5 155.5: 1.54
